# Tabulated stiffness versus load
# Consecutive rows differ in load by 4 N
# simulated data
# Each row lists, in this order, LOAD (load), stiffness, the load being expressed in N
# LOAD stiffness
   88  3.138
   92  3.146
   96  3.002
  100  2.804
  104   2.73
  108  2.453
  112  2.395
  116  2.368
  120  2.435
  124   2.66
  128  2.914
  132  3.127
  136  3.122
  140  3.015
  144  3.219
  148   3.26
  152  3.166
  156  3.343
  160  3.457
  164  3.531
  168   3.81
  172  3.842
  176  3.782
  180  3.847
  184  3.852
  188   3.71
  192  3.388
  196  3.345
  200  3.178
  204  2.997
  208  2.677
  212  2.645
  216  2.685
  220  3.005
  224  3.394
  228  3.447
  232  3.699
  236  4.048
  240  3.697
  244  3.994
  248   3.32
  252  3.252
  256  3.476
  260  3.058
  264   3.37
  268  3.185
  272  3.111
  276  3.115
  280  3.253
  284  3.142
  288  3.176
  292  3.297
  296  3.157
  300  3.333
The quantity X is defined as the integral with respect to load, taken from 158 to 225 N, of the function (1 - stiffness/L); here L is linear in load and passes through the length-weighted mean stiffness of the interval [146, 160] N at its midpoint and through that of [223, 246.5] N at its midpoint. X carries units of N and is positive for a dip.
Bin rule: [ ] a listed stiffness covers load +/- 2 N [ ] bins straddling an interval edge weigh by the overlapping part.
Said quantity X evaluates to 2.2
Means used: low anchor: 3.29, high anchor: 3.72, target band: 3.36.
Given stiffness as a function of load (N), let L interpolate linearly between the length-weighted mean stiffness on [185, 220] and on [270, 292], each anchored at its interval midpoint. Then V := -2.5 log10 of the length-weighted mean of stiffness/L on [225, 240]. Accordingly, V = -0.18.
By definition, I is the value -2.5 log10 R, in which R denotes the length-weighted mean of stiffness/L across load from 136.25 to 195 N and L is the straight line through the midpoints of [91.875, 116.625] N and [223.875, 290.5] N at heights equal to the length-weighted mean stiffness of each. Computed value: -0.178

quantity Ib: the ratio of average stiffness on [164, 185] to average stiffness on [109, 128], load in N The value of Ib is 1.51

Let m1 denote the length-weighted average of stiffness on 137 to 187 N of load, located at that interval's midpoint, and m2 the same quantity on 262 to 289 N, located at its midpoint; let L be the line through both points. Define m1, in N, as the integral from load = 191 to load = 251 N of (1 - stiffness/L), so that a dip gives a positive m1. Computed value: 0.7 N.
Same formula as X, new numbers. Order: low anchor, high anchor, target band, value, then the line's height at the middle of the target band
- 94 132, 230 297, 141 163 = -3.4 N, 2.85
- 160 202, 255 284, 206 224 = 3.3 N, 3.46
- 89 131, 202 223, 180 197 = -5.0 N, 2.8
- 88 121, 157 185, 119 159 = 2.2 N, 3.23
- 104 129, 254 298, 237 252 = -2.7 N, 3.08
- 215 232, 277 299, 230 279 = -3.4 N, 3.22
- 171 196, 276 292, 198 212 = 2.7 N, 3.59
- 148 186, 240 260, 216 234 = 1.1 N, 3.52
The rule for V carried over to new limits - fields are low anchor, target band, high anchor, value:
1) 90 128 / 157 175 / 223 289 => -0.23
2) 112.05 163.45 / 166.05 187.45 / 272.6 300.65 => -0.24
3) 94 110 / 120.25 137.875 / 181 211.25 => 0.00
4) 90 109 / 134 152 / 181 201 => 0.01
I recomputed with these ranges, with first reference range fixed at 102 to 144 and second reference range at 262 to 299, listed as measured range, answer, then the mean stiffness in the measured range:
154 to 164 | -0.20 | 3.43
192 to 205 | -0.09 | 3.22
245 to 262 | -0.07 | 3.32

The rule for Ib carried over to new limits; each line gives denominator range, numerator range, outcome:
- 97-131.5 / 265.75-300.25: 1.21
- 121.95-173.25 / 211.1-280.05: 1.02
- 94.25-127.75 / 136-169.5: 1.27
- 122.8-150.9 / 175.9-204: 1.15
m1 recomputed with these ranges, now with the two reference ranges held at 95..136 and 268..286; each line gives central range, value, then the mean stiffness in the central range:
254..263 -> -0.5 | 3.28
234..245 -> -3.1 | 3.91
